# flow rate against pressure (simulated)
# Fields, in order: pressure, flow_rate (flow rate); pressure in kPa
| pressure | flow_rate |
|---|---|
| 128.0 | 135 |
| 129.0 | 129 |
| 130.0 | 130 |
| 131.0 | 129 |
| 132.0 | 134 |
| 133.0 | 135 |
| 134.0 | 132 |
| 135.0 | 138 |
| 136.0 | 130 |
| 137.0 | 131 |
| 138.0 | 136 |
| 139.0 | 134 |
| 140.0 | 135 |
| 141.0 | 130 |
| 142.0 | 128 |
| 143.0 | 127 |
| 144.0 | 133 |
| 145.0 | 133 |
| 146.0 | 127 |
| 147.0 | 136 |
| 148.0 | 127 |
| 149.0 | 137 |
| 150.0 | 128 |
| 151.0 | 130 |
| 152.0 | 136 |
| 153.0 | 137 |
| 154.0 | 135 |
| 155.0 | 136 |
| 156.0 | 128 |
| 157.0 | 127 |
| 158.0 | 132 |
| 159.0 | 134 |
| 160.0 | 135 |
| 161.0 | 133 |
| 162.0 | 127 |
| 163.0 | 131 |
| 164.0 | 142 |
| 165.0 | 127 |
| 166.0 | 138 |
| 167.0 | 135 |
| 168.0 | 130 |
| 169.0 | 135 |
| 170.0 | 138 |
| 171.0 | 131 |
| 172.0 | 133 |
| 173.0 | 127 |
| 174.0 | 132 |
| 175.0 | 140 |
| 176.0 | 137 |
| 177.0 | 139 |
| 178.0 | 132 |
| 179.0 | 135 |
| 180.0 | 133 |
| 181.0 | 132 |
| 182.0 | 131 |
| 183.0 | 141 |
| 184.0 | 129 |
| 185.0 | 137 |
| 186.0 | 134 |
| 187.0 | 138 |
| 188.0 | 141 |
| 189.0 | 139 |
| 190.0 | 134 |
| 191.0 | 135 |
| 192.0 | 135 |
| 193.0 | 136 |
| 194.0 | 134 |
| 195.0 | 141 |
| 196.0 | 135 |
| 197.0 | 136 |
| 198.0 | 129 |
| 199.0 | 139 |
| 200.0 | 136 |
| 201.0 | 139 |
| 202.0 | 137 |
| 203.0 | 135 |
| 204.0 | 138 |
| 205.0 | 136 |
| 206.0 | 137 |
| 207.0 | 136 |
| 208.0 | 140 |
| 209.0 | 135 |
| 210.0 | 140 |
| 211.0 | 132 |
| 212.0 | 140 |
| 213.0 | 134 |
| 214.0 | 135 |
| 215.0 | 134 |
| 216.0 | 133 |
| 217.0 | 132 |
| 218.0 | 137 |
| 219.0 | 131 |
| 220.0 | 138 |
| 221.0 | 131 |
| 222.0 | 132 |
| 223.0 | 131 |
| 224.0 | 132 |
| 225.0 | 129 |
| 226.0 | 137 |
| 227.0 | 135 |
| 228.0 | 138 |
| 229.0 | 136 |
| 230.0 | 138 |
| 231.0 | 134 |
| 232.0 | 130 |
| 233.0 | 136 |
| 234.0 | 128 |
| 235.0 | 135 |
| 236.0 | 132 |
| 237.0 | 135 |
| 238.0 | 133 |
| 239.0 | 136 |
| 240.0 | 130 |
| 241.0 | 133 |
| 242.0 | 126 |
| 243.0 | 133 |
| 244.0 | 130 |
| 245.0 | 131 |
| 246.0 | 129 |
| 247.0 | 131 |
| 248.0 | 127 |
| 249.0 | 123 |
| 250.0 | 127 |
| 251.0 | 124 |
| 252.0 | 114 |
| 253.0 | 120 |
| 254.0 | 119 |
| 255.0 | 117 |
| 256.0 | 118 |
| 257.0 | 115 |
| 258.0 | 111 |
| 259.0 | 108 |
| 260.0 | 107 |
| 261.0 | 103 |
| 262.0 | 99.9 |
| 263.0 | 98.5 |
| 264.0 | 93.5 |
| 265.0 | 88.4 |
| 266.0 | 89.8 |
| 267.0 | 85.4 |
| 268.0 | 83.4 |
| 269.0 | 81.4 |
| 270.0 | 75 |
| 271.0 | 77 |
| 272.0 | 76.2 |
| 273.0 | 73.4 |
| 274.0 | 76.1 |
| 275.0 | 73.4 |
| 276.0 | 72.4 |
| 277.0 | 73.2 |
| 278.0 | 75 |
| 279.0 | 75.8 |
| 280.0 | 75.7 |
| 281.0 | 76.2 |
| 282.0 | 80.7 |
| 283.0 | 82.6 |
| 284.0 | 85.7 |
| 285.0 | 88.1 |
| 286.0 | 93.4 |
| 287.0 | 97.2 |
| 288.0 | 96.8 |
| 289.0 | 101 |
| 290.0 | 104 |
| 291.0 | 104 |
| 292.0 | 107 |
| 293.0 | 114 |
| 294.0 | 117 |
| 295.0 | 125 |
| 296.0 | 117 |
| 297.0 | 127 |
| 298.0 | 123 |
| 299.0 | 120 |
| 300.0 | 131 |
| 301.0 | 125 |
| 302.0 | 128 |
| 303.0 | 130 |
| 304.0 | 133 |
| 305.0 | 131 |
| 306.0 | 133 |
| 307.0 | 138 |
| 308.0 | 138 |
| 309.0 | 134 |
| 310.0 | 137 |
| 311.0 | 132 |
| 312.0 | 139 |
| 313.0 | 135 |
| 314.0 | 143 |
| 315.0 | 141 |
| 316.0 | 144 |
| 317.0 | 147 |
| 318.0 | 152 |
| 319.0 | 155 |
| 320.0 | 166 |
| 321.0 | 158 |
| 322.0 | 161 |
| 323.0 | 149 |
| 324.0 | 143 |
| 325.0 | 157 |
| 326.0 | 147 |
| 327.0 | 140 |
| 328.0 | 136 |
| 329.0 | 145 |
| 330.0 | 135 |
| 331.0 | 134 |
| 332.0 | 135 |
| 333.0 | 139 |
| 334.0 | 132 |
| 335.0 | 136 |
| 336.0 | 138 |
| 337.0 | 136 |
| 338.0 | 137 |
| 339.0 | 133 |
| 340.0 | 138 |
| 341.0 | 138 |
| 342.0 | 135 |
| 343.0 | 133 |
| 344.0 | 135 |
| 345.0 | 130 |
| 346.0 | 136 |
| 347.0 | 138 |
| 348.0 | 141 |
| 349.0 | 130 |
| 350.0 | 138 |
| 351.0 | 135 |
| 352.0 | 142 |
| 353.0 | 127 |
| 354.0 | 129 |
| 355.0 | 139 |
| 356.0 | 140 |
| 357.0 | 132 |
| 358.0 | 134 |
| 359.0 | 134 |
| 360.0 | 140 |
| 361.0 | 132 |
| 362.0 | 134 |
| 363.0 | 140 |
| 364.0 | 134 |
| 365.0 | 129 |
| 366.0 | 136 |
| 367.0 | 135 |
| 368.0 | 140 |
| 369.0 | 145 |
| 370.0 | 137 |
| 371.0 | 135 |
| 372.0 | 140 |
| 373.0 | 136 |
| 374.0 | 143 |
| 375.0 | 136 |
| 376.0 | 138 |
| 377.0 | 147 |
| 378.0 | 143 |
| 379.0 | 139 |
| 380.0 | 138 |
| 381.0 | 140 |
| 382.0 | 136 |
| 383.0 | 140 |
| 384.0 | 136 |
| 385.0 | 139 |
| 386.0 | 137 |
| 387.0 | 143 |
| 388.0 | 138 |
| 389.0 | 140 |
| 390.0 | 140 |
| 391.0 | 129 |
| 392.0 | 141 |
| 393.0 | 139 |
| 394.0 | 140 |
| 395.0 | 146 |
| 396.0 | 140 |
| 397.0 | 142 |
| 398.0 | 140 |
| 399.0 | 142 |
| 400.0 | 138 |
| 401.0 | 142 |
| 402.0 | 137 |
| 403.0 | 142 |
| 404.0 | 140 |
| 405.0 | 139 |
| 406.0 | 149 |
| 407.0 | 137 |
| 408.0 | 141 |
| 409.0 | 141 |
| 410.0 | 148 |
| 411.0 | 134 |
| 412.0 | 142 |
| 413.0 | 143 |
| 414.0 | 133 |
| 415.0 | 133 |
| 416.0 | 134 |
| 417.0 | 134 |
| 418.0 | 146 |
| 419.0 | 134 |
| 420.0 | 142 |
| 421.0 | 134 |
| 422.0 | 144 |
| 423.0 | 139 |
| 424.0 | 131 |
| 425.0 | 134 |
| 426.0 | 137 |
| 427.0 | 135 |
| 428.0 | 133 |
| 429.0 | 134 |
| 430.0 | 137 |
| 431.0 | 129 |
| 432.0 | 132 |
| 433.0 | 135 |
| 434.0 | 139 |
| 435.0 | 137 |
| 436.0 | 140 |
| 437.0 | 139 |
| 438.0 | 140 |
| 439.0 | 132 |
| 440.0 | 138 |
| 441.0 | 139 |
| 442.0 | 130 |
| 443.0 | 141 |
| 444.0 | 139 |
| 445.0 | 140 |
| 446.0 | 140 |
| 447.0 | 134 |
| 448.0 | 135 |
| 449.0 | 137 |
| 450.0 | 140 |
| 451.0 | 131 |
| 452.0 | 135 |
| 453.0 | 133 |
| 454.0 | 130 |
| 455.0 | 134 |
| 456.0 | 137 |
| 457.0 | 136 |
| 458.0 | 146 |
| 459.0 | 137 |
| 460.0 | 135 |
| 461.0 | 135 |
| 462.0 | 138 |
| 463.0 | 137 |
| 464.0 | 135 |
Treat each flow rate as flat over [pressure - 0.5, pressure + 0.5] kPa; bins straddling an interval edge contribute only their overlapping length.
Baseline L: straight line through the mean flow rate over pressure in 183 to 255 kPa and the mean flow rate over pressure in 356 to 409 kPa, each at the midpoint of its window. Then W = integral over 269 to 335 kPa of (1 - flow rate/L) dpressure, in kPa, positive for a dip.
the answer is 8.59 kPa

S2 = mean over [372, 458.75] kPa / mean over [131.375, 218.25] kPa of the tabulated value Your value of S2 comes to 1.03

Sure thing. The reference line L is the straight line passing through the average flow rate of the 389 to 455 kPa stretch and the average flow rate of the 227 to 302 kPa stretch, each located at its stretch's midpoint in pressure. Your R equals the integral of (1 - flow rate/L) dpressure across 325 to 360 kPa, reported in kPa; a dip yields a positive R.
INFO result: -3.8 kPa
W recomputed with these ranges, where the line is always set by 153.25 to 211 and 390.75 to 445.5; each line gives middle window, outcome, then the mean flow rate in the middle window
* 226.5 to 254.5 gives 1.1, 130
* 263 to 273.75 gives 4.2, 83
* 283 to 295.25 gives 3.1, 101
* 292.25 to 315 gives 1.2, 130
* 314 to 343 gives -1.3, 143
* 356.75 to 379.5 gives 0.0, 137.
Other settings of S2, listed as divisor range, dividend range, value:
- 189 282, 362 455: 1.15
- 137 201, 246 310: 0.78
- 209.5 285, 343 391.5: 1.20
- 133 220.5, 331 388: 1.02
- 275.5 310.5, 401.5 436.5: 1.27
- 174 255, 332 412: 1.03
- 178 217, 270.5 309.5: 0.76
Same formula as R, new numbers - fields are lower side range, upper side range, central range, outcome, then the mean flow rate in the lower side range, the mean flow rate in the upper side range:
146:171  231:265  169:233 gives -3.7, 133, 122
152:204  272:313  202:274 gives -0.8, 135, 107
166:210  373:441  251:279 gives 8.8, 135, 138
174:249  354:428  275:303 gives 7.3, 134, 138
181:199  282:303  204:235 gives -1.6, 136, 109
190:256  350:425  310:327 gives -1.5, 133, 138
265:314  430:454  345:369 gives -3.5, 104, 136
